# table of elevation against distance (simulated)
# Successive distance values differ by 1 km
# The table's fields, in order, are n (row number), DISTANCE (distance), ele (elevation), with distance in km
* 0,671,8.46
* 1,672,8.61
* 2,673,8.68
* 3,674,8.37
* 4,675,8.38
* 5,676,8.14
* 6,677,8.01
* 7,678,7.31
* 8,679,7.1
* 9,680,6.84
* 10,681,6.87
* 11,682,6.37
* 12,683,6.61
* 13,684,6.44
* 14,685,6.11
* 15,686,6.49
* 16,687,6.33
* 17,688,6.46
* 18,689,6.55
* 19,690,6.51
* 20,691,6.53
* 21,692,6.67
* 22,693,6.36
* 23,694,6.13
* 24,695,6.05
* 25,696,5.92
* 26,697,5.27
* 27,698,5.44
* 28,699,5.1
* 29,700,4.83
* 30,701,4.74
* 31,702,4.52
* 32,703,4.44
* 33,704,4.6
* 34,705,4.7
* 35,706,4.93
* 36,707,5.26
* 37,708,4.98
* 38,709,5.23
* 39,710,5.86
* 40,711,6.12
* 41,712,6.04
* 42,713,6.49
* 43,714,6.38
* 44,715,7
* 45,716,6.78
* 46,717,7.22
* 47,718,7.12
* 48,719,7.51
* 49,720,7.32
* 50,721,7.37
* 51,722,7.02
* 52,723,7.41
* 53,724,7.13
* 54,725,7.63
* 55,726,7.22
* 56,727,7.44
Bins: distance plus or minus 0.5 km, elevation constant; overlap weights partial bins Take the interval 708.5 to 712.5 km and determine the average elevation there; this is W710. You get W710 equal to 5.81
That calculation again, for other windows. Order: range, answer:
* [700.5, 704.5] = 4.57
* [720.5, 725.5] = 7.31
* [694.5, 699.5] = 5.56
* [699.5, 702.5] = 4.7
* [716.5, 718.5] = 7.17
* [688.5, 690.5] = 6.53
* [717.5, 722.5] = 7.27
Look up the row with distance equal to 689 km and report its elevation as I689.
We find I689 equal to 6.55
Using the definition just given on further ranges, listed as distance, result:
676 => 8.14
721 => 7.37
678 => 7.31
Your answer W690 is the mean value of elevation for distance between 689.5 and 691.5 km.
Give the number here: 6.52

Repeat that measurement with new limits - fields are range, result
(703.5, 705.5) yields 4.65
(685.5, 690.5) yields 6.47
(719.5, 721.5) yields 7.35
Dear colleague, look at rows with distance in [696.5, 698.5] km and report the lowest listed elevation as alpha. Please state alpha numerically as 5.27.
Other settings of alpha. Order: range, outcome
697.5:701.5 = 4.74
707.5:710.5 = 4.98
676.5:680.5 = 6.84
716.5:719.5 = 7.12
